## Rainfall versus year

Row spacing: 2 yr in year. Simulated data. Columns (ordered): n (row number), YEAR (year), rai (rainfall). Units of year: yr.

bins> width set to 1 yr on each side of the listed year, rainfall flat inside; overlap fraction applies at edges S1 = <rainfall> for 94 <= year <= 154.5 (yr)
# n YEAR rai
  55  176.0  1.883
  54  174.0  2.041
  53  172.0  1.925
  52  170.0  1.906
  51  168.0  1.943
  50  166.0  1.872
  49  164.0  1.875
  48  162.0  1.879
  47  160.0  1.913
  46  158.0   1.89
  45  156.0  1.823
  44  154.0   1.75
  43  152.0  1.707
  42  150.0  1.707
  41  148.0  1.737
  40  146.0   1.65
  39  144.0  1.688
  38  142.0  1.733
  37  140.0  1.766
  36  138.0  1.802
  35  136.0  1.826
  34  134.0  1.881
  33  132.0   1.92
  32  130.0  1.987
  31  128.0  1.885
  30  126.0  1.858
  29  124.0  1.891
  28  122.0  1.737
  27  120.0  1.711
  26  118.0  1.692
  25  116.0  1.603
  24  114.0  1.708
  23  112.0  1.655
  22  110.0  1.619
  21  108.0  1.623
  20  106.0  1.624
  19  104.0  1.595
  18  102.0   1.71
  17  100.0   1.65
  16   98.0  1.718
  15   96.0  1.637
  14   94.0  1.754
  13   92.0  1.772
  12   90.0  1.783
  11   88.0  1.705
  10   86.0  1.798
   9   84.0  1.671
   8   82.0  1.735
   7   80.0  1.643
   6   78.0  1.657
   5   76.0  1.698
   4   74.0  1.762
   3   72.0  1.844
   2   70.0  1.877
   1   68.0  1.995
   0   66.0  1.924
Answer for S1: 1.74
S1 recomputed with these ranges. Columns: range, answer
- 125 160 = 1.8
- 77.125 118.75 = 1.68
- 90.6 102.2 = 1.71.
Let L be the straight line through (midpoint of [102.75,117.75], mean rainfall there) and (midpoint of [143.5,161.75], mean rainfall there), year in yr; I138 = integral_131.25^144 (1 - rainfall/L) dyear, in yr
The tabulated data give -0.6 yr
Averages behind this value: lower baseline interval 1.64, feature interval 1.81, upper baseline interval 1.77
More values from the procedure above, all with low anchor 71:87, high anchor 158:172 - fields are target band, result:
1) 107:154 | 1.90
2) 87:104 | 0.48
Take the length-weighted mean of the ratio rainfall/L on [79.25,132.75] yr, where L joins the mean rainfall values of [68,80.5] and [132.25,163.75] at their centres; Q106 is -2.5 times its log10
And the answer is 0.03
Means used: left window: 1.77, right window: 1.79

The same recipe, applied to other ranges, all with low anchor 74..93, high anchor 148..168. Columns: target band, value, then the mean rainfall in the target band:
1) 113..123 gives 0.05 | 1.69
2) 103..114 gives 0.08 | 1.63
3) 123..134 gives -0.07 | 1.91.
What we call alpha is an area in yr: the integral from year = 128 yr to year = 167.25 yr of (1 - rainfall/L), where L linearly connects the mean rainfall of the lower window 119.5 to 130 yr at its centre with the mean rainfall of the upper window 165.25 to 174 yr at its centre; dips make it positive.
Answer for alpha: 1.4 yr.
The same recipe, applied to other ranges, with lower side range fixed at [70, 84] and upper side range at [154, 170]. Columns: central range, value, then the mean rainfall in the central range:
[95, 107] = 0.79 yr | 1.66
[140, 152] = 0.92 yr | 1.71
